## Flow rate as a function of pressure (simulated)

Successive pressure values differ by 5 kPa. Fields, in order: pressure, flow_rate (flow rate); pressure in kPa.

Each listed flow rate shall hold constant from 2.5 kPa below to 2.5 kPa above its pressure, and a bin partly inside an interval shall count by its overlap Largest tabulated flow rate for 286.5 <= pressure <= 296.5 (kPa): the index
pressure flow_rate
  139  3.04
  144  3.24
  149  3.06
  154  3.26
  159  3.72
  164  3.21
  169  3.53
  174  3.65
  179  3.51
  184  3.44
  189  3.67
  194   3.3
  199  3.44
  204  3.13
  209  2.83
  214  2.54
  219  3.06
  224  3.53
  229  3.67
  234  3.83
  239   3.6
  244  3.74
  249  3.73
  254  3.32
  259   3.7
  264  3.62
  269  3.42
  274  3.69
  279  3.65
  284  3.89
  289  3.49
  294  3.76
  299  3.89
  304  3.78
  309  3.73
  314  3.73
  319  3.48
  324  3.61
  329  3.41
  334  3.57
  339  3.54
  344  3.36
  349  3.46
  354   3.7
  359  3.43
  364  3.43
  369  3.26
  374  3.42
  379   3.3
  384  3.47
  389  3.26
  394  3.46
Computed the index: 3.76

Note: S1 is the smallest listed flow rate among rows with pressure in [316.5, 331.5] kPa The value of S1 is 3.41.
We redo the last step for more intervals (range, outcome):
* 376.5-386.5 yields 3.3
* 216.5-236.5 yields 3.06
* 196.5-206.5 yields 3.13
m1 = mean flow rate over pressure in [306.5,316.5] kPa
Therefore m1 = 3.73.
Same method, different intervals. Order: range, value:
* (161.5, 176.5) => 3.46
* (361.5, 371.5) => 3.35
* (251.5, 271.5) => 3.51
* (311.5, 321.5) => 3.6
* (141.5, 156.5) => 3.19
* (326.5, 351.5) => 3.47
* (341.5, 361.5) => 3.49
